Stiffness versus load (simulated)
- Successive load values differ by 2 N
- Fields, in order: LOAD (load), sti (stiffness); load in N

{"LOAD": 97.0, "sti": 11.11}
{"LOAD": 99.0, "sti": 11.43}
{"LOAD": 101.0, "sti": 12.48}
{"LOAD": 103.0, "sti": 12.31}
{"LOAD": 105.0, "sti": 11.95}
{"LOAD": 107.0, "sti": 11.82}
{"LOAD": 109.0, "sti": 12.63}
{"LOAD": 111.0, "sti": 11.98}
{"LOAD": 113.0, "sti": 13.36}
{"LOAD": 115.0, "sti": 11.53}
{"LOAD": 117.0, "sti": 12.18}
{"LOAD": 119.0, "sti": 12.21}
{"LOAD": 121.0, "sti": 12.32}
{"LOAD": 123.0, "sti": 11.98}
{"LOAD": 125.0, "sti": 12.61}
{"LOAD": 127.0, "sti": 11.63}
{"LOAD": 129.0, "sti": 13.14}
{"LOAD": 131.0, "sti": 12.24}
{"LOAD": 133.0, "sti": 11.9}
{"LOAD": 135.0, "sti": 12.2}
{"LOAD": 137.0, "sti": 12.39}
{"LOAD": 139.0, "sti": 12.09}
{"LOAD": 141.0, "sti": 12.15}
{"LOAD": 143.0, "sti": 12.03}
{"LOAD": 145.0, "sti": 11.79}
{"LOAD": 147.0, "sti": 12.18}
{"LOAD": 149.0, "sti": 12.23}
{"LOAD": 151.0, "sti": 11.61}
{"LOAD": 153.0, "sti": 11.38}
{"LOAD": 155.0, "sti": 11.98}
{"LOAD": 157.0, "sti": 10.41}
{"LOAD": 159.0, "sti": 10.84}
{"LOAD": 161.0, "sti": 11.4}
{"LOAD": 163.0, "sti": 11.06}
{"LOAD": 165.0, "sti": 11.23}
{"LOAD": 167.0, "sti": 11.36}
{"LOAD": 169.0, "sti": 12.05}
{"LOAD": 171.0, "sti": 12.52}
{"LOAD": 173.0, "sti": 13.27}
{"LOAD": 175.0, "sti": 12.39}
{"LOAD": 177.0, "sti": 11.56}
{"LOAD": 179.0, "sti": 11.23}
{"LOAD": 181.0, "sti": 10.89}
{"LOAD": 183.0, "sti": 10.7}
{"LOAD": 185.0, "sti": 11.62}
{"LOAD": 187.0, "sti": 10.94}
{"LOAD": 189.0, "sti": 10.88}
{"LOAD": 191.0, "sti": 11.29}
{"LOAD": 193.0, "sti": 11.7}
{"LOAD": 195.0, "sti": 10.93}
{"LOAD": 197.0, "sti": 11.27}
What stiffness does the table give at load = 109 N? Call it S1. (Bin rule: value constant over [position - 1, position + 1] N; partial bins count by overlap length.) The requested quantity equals 12.63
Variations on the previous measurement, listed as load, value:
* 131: 12.24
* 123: 11.98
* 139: 12.09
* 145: 11.79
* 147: 12.18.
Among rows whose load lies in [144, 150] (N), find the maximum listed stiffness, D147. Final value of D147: 12.23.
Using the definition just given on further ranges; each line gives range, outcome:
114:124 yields 12.32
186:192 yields 11.29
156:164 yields 11.4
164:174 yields 13.27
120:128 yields 12.61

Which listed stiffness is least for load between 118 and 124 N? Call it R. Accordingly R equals 11.98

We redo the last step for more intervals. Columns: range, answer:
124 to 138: 11.63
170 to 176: 12.39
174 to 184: 10.7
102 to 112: 11.82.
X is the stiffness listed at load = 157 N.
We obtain 10.41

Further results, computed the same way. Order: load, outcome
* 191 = 11.29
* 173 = 13.27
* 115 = 11.53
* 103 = 12.31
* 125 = 12.61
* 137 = 12.39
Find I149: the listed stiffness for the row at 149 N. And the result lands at 12.23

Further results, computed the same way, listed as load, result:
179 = 11.23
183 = 10.7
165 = 11.23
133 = 11.9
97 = 11.11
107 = 11.82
